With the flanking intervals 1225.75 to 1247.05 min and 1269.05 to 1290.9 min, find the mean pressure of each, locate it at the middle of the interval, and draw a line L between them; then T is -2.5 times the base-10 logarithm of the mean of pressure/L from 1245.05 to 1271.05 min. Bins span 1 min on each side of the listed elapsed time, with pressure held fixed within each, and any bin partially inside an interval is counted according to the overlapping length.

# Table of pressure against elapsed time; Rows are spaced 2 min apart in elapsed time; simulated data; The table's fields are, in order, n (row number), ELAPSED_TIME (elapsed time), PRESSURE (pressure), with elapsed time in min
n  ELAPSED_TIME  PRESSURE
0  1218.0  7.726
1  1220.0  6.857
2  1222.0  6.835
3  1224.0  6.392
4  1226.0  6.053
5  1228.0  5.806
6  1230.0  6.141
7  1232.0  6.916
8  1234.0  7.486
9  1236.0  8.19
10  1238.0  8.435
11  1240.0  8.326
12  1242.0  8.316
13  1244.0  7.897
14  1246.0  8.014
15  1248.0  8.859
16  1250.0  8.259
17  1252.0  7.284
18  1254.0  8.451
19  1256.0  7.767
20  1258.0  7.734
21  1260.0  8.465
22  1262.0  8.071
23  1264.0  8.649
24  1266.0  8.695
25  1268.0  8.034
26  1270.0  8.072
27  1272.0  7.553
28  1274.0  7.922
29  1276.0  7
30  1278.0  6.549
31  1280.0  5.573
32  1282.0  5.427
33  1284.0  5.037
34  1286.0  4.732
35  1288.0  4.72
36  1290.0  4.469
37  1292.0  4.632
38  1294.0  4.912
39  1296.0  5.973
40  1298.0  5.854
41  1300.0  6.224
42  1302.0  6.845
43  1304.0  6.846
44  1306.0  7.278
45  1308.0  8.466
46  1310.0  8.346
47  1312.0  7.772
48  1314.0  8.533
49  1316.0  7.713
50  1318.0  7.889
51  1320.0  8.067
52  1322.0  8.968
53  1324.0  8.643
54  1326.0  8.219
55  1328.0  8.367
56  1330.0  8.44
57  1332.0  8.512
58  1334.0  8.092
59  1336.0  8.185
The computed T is -0.20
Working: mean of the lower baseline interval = 7.47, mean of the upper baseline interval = 6.1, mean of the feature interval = 8.18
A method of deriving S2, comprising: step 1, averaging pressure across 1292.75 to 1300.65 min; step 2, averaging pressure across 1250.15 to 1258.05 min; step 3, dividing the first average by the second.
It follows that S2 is 0.7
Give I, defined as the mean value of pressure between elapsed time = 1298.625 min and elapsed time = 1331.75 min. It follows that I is 7.9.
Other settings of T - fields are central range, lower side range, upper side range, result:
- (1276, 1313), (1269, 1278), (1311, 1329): 0.27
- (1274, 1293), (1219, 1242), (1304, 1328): 0.37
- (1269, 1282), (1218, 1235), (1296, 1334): 0.04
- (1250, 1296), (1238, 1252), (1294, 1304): 0.06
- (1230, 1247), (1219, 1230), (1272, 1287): -0.24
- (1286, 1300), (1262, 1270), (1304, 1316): 0.49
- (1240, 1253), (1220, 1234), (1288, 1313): -0.25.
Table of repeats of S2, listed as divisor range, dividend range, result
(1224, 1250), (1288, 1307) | 0.78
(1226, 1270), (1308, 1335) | 1.05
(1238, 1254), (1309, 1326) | 1.01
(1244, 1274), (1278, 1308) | 0.71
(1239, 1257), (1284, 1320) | 0.80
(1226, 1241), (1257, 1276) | 1.11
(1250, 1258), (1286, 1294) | 0.59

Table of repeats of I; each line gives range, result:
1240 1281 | 7.87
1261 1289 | 6.86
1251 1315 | 6.93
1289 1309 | 6.15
